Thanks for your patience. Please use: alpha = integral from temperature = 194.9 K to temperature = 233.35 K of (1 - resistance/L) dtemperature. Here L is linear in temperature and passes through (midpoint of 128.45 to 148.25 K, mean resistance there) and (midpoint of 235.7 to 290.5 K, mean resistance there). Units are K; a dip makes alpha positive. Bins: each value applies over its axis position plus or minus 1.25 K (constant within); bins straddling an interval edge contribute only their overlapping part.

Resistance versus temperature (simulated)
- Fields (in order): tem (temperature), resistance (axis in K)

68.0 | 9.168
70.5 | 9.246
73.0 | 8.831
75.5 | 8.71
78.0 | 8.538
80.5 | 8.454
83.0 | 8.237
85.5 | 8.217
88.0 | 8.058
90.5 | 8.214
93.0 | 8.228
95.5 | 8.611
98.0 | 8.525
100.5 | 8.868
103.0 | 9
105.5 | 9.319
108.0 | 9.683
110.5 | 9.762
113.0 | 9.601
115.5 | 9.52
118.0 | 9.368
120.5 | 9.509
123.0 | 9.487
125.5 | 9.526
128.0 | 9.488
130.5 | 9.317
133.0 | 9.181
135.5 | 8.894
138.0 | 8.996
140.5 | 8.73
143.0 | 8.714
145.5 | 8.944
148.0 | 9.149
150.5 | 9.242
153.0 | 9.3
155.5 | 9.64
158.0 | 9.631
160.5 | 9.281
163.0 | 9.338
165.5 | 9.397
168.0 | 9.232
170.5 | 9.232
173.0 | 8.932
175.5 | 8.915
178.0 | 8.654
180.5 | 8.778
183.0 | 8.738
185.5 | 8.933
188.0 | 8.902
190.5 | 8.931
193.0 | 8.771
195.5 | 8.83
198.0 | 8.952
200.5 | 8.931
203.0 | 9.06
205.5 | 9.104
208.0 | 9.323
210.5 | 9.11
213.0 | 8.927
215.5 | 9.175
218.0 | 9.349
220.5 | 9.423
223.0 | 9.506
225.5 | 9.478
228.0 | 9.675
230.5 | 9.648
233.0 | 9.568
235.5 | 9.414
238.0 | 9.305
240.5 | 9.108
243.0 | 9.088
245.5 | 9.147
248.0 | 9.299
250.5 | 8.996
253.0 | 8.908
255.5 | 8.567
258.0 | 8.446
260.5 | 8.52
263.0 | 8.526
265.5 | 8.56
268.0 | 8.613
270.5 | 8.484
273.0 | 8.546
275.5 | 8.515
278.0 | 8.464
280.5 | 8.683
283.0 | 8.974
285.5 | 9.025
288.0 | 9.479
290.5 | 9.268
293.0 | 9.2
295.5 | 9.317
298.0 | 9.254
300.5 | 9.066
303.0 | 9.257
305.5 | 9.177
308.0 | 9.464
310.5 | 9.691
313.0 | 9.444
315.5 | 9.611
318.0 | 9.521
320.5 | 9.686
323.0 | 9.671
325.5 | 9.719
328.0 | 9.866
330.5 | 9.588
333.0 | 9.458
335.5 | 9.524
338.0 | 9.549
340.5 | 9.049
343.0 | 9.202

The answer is -1.5 K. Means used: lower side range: 9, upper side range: 8.84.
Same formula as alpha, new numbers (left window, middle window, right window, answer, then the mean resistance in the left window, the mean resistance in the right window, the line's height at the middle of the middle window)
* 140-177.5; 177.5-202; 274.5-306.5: 0.8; 9.18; 9.06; 9.15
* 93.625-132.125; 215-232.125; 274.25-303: -0.7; 9.29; 9.03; 9.13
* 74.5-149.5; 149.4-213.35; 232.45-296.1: -1.0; 8.96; 8.91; 8.94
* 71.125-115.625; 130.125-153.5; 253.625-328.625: -0.4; 8.79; 9.08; 8.86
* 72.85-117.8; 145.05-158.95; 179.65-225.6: -0.6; 8.81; 9.06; 8.94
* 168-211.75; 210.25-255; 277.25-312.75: -1.1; 8.95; 9.18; 9.05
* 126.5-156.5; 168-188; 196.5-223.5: 0.5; 9.13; 9.16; 9.15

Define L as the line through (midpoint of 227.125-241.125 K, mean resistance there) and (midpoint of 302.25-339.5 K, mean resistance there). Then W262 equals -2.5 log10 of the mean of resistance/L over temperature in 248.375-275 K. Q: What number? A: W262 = 0.10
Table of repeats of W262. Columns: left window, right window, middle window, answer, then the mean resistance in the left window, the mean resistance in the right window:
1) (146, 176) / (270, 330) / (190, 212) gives 0.03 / 9.27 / 9.24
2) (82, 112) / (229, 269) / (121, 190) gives -0.04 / 8.74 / 8.99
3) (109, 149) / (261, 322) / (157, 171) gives -0.02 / 9.26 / 9.07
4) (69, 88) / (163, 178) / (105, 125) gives -0.09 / 8.58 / 9.12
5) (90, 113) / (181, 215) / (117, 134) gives -0.05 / 8.97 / 8.96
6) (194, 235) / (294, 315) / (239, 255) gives 0.03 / 9.25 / 9.34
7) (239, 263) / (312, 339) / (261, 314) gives 0.03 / 8.88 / 9.61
